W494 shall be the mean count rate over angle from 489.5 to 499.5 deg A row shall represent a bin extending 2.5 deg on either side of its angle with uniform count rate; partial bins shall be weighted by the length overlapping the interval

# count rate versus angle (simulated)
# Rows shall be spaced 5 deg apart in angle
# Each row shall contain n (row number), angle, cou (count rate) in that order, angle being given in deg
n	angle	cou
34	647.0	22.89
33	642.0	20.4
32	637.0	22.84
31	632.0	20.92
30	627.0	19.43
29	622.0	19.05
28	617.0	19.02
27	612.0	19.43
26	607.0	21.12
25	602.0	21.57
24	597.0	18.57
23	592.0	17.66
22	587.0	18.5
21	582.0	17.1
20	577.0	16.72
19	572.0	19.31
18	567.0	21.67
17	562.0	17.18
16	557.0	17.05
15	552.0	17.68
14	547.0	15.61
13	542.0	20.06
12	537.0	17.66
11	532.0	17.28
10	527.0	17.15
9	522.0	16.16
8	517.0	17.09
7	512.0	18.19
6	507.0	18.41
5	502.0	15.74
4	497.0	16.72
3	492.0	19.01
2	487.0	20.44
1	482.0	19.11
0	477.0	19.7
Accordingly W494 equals 17.9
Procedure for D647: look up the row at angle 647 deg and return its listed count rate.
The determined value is 22.89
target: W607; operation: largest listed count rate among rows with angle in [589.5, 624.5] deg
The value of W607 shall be 21.57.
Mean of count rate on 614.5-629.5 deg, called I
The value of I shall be 19.2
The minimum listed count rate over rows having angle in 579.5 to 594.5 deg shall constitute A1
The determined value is 17.1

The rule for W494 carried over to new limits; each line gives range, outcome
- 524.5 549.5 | 17.6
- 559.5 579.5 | 18.7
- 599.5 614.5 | 20.7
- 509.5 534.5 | 17.2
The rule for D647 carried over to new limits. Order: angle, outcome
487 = 20.44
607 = 21.12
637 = 22.84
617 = 19.02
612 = 19.43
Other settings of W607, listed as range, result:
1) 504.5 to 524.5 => 18.41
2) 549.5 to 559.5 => 17.68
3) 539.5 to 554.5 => 20.06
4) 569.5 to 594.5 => 19.31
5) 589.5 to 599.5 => 18.57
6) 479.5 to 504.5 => 20.44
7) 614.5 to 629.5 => 19.43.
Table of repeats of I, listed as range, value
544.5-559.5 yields 16.8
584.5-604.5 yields 19.1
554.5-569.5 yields 18.6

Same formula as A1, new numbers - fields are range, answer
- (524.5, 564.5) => 15.61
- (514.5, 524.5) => 16.16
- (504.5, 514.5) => 18.19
